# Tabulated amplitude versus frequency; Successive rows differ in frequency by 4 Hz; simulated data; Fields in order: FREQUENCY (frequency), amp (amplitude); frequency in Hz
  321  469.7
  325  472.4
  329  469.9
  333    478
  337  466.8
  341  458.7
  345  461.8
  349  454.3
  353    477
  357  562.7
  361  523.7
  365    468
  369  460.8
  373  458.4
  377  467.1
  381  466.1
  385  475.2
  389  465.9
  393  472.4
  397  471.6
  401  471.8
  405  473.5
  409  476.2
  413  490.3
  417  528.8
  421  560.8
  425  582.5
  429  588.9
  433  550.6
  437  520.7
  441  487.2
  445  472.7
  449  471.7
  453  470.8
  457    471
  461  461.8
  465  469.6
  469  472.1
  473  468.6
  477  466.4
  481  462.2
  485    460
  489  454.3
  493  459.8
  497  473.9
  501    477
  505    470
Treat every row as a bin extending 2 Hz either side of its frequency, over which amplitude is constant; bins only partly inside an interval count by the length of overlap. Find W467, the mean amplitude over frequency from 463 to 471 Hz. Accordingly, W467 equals 471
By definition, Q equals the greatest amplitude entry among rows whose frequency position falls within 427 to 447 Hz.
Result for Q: 588.9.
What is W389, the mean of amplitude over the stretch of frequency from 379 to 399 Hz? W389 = 470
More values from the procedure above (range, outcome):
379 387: 471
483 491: 457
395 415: 477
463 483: 468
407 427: 528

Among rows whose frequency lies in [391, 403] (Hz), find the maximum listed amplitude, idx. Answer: 472.4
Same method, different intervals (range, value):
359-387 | 523.7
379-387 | 475.2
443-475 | 472.7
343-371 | 562.7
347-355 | 477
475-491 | 466.4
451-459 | 471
